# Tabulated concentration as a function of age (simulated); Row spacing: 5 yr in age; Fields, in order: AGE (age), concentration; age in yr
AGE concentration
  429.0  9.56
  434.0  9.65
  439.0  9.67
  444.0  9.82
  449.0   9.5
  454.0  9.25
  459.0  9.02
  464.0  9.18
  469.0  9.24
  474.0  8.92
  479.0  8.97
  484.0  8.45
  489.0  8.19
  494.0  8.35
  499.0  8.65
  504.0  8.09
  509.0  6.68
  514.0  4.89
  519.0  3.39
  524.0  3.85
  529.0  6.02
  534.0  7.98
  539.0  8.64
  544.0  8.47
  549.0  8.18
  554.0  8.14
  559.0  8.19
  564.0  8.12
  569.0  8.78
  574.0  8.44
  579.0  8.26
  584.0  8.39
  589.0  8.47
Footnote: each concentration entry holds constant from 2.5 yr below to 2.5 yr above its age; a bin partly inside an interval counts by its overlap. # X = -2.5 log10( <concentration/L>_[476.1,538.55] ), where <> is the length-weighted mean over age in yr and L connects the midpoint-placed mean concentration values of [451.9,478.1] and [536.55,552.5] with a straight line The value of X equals 0.24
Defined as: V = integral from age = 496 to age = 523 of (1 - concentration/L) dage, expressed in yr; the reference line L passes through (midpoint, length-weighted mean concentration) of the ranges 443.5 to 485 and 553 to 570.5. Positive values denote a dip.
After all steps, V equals 7.8 yr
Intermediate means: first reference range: 9.14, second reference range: 8.29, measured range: 6.24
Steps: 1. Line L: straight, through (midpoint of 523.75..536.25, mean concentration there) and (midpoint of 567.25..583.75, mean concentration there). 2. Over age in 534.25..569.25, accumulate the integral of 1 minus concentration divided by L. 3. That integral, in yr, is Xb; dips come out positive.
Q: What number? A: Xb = -4.87 yr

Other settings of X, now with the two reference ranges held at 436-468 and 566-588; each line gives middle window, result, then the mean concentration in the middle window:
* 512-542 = 0.445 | 5.85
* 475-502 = 0.073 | 8.54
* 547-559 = 0.061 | 8.17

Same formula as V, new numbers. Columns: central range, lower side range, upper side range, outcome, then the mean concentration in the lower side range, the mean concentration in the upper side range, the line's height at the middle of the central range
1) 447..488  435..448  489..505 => 0.2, 9.71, 8.36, 9.08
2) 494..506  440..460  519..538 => -2.1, 9.45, 5.83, 7.14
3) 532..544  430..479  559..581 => 0.4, 9.35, 8.38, 8.65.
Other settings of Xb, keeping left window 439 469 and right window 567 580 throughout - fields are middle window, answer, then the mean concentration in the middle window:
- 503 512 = 1.9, 7.13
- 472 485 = 0.5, 8.81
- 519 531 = 5.8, 4.57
